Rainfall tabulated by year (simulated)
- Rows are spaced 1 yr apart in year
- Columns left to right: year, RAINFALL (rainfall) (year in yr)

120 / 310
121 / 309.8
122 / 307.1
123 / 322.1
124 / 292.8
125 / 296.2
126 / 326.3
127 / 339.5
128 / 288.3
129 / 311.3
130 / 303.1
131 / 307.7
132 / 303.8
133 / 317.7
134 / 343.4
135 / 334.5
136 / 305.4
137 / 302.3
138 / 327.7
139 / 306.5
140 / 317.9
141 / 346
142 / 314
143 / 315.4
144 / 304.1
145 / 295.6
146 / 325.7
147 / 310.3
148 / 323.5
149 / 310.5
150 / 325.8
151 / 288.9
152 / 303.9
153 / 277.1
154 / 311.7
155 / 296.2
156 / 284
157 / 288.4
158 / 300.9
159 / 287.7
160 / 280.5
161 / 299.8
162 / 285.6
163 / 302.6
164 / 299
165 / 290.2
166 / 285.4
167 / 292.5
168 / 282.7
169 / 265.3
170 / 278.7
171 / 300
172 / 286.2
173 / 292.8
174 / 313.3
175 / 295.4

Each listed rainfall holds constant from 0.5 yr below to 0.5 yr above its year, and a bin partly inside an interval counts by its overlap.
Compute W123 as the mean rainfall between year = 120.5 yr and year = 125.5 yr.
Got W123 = 306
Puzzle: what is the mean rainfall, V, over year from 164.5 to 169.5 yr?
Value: 283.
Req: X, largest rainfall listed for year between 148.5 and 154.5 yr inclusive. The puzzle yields 325.8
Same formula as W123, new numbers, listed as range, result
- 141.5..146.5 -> 311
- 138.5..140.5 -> 312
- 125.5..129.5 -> 316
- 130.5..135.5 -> 321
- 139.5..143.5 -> 323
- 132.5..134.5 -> 331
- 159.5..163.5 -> 292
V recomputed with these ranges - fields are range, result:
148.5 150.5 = 318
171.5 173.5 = 290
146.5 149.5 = 315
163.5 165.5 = 295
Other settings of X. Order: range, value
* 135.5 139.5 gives 327.7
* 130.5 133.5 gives 317.7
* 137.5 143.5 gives 346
